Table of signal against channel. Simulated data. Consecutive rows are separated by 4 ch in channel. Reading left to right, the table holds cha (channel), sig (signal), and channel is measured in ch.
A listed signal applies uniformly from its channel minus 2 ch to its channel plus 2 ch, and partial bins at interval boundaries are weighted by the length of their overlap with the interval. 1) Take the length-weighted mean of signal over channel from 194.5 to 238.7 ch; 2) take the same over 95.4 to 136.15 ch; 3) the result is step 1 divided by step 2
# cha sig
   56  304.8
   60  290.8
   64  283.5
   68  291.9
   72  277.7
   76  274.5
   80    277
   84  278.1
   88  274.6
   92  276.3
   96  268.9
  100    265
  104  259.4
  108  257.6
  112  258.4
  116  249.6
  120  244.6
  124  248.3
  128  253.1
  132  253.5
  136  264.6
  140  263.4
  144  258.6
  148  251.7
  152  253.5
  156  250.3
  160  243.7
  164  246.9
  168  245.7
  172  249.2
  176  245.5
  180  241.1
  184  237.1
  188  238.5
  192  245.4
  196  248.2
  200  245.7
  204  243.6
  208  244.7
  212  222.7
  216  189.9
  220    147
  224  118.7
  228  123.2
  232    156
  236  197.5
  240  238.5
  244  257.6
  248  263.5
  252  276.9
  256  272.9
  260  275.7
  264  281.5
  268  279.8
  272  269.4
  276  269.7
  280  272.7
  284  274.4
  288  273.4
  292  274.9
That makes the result 0.76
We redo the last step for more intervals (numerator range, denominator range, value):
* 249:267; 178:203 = 1.14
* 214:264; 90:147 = 0.82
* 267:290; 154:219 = 1.14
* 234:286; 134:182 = 1.05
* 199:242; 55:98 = 0.68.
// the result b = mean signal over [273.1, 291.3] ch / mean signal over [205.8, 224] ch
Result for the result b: 1.42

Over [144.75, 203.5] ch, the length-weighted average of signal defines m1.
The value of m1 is 246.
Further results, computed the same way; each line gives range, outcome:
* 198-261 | 216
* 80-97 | 275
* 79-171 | 258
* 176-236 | 208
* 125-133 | 253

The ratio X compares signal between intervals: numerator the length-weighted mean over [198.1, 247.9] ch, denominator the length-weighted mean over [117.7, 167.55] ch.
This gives 0.80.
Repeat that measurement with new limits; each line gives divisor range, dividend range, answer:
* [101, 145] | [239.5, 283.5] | 1.06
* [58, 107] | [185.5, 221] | 0.82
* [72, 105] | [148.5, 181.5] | 0.91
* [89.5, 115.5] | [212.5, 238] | 0.60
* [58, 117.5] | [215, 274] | 0.82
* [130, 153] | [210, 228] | 0.64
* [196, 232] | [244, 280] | 1.41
